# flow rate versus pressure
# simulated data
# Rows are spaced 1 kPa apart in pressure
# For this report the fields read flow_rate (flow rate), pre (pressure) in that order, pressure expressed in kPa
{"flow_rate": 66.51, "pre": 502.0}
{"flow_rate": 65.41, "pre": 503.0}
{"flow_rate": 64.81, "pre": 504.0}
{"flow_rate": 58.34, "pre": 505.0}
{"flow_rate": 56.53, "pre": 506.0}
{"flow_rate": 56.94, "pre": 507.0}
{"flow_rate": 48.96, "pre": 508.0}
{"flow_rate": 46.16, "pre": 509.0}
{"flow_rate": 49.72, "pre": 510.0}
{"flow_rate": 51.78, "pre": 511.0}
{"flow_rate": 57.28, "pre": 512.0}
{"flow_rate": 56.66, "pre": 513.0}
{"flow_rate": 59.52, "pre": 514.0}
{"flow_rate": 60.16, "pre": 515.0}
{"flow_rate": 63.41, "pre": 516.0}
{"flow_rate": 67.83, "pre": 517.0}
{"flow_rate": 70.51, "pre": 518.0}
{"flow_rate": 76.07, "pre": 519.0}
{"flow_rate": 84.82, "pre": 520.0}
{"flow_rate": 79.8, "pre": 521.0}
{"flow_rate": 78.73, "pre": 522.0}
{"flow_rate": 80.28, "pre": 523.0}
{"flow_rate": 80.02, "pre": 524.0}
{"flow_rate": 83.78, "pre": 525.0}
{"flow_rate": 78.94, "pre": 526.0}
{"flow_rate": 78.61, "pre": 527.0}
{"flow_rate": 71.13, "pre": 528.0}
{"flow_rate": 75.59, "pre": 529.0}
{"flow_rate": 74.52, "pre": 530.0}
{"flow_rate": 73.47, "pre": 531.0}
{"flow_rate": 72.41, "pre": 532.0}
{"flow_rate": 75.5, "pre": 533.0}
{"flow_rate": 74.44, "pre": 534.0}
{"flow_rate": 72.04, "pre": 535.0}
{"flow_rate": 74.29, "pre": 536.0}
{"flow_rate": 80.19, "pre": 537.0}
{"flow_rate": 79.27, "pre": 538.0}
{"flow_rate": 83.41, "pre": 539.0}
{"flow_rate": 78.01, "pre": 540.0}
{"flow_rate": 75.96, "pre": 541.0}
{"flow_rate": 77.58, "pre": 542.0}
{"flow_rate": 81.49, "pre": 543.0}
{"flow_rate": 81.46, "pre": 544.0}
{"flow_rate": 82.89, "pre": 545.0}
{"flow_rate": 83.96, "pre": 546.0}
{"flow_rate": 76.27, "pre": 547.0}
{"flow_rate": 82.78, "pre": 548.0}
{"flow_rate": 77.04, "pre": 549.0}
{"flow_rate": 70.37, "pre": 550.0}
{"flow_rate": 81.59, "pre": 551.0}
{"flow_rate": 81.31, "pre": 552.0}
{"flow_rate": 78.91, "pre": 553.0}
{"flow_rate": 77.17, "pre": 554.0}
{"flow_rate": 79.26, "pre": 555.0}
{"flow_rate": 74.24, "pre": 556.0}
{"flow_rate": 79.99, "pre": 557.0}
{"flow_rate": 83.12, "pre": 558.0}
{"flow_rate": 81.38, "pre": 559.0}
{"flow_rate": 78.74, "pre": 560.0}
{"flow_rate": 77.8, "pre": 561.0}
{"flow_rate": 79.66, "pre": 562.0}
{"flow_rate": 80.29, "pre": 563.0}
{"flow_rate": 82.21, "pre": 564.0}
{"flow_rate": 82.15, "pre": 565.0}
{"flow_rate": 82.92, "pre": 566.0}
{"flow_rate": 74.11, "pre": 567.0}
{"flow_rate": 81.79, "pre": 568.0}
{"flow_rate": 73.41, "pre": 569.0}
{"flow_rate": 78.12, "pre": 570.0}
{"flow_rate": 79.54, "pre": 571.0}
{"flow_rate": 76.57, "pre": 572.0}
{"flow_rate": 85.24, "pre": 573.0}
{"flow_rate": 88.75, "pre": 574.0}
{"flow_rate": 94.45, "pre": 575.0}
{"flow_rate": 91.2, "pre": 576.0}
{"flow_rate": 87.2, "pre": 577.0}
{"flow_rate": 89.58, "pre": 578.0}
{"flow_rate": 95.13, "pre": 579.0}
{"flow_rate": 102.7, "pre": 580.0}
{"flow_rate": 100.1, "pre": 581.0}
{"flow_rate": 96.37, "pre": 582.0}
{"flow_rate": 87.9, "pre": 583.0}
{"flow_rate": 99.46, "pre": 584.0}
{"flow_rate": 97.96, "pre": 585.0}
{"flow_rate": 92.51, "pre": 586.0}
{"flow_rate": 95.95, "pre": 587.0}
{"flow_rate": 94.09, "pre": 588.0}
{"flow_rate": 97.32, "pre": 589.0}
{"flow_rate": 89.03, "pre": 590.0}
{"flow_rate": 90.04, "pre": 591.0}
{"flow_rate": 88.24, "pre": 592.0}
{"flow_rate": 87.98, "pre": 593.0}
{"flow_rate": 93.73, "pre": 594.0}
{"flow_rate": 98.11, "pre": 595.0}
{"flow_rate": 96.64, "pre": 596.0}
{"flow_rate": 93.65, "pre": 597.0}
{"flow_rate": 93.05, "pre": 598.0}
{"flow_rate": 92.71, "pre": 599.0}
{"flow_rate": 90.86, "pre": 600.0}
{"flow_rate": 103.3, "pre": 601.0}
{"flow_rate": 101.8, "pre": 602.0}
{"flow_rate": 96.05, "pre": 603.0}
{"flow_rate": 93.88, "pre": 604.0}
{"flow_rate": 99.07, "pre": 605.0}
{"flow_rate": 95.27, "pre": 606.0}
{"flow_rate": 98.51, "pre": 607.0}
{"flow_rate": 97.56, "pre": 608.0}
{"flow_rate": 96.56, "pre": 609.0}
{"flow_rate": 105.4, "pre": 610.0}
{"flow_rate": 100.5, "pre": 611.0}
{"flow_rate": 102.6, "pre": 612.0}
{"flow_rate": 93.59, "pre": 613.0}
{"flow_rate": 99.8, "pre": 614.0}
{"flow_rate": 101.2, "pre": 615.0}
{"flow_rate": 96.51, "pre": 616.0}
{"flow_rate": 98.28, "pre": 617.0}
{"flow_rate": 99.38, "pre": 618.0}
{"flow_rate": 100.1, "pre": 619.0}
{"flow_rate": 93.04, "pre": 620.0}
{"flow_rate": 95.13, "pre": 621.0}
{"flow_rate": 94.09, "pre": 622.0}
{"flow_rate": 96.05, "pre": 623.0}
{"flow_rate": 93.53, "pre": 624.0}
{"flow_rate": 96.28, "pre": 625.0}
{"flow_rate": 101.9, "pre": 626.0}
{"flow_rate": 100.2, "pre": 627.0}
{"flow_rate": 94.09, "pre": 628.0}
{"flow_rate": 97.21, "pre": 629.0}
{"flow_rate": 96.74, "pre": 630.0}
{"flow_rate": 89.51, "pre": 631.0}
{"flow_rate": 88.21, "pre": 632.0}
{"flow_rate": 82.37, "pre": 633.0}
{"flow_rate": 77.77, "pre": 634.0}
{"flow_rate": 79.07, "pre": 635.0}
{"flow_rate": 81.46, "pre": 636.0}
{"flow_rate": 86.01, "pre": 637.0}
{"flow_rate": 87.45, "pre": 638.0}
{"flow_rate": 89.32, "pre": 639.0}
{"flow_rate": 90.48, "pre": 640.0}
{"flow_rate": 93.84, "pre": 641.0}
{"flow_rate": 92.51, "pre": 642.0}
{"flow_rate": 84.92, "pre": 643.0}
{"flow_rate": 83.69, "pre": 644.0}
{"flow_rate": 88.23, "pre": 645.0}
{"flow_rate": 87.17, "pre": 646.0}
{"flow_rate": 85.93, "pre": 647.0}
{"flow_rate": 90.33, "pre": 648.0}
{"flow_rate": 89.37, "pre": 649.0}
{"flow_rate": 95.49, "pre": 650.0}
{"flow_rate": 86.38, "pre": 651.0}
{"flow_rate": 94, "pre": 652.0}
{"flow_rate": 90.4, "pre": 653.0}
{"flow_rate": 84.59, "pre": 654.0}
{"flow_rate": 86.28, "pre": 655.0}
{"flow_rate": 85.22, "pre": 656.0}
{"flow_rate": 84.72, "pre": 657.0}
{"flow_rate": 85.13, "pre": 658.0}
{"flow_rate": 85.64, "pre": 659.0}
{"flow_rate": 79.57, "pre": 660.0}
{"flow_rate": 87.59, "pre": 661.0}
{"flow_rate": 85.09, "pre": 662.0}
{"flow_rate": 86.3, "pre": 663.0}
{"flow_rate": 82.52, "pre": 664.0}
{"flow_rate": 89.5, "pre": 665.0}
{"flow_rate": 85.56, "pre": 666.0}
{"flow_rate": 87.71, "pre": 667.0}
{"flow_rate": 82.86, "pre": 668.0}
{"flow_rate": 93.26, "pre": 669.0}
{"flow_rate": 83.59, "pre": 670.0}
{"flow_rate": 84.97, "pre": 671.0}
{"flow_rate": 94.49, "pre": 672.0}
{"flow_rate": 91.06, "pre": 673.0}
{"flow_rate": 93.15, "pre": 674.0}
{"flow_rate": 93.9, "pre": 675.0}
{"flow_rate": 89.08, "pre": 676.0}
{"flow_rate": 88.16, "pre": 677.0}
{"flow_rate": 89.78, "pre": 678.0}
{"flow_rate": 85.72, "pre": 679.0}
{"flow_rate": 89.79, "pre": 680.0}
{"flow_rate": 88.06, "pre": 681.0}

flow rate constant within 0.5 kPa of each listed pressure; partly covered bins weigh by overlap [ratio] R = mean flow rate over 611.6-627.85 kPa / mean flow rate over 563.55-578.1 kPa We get 1.18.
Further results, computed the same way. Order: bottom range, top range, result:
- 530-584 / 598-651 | 1.15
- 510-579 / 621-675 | 1.15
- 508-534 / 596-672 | 1.32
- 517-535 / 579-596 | 1.23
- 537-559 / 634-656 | 1.10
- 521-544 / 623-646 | 1.16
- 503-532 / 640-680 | 1.31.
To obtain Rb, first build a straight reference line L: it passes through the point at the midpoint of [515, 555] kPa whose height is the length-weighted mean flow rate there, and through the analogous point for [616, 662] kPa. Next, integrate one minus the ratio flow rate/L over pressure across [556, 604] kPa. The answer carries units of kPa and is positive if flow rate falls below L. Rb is -3.5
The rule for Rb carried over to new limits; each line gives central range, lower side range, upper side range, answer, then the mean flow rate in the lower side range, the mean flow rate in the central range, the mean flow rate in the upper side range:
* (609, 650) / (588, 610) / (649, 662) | -0.8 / 95.1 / 92.7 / 87.1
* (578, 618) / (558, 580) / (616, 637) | -3.7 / 83.3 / 96.2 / 92.7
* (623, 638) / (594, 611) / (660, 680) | 0.5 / 97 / 90.4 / 87.9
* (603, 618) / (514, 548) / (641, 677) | -2.7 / 76.4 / 98.4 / 87.8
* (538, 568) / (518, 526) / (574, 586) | 2.7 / 79.8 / 79.6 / 94.4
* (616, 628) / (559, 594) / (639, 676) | -1.2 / 87.6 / 96.9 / 88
